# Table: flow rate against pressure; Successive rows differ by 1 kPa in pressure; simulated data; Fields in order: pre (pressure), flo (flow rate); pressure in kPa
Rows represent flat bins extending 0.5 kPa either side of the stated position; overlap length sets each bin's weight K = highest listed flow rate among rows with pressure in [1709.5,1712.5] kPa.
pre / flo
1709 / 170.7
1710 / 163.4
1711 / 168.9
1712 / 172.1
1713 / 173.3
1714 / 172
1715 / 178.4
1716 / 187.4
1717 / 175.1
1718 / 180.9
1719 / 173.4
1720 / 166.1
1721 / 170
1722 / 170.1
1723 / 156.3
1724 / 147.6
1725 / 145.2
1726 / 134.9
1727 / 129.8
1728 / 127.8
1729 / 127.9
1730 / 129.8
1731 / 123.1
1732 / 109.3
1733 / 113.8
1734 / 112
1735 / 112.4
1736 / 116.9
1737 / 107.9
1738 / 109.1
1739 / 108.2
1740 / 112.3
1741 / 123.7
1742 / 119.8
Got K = 172.1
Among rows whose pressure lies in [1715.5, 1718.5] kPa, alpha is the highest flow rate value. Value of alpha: 187.4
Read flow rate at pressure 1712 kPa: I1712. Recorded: 172.1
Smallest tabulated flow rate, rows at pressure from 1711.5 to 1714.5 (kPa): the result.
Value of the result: 172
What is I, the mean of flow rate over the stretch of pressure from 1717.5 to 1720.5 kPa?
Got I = 173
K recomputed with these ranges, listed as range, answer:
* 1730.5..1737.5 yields 123.1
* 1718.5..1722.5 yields 173.4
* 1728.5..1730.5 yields 129.8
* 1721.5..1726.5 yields 170.1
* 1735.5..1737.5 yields 116.9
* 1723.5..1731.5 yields 147.6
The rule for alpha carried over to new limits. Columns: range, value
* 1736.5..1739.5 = 109.1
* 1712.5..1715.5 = 178.4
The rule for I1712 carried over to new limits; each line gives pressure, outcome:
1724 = 147.6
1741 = 123.7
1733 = 113.8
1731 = 123.1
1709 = 170.7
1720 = 166.1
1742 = 119.8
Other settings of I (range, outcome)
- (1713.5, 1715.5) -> 175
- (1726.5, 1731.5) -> 128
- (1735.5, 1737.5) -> 112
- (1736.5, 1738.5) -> 108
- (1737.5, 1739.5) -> 109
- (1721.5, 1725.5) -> 155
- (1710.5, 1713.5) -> 171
